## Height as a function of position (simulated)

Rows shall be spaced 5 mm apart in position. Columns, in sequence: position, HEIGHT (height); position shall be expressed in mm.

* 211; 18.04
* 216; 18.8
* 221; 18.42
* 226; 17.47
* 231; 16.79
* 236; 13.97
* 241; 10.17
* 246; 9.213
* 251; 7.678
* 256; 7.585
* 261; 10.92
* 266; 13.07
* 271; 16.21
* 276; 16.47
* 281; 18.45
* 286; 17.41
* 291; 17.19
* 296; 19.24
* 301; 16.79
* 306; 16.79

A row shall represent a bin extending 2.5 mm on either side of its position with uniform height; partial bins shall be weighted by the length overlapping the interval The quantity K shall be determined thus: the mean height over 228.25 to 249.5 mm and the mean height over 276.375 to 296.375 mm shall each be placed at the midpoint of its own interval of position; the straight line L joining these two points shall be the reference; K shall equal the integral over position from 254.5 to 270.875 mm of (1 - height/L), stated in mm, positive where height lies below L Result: 4.0 mm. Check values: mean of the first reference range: 12.4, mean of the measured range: 11.5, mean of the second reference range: 17.8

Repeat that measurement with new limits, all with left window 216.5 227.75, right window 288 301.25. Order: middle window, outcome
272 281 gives 0.5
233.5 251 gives 7.2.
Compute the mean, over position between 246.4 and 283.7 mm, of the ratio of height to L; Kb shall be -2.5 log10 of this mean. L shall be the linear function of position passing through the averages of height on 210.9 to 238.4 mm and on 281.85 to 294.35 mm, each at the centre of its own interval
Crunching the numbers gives 0.343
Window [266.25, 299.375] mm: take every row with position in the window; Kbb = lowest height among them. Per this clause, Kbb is 16.21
